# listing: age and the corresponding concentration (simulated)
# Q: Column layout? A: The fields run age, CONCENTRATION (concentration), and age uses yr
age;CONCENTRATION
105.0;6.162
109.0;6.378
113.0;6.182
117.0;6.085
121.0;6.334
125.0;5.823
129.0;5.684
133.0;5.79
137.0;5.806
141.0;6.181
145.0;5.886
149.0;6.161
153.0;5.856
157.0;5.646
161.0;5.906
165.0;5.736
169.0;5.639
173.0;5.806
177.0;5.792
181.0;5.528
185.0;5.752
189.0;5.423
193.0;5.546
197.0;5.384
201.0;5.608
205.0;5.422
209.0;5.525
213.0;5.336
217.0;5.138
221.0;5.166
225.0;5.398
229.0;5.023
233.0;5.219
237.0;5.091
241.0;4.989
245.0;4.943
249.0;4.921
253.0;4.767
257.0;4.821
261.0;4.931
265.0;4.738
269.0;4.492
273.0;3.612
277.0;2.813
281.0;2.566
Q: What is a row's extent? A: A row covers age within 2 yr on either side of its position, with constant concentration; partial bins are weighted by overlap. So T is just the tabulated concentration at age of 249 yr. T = 4.921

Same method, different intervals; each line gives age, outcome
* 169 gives 5.639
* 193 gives 5.546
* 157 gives 5.646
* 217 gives 5.138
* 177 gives 5.792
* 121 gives 6.334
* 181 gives 5.528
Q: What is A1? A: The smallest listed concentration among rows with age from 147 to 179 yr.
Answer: 5.639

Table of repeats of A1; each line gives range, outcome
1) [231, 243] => 4.989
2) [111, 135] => 5.684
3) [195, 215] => 5.336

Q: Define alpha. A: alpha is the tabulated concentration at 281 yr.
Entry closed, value 2.566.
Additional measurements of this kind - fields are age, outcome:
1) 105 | 6.162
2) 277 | 2.813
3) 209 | 5.525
